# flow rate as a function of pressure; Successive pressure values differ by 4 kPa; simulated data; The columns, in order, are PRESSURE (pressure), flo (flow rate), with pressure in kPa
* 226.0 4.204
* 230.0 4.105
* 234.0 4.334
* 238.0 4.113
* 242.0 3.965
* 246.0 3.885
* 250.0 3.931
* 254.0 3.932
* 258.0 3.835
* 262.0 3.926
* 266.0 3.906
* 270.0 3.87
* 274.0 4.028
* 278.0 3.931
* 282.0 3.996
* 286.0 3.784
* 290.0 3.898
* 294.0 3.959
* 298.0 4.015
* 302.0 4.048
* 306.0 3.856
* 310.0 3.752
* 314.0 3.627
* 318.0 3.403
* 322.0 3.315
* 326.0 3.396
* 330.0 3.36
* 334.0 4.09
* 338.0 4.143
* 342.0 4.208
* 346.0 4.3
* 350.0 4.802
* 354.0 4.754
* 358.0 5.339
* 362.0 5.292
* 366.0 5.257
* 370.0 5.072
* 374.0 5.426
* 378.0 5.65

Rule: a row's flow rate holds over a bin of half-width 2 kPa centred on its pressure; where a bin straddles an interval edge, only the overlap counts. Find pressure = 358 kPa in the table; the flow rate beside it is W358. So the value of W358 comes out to 5.339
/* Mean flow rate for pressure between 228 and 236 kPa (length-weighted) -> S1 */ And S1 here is 4.22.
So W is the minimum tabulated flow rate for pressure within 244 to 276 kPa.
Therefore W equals 3.835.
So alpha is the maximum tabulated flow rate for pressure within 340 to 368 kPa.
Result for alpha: 5.339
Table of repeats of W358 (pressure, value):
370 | 5.072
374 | 5.426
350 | 4.802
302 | 4.048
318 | 3.403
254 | 3.932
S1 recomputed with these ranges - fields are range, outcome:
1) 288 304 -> 3.98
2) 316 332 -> 3.37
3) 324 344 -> 3.84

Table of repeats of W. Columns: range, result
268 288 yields 3.784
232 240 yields 4.113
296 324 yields 3.315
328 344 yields 3.36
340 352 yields 4.208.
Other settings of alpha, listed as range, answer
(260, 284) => 4.028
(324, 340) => 4.143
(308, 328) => 3.752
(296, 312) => 4.048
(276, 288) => 3.996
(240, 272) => 3.965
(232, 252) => 4.334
